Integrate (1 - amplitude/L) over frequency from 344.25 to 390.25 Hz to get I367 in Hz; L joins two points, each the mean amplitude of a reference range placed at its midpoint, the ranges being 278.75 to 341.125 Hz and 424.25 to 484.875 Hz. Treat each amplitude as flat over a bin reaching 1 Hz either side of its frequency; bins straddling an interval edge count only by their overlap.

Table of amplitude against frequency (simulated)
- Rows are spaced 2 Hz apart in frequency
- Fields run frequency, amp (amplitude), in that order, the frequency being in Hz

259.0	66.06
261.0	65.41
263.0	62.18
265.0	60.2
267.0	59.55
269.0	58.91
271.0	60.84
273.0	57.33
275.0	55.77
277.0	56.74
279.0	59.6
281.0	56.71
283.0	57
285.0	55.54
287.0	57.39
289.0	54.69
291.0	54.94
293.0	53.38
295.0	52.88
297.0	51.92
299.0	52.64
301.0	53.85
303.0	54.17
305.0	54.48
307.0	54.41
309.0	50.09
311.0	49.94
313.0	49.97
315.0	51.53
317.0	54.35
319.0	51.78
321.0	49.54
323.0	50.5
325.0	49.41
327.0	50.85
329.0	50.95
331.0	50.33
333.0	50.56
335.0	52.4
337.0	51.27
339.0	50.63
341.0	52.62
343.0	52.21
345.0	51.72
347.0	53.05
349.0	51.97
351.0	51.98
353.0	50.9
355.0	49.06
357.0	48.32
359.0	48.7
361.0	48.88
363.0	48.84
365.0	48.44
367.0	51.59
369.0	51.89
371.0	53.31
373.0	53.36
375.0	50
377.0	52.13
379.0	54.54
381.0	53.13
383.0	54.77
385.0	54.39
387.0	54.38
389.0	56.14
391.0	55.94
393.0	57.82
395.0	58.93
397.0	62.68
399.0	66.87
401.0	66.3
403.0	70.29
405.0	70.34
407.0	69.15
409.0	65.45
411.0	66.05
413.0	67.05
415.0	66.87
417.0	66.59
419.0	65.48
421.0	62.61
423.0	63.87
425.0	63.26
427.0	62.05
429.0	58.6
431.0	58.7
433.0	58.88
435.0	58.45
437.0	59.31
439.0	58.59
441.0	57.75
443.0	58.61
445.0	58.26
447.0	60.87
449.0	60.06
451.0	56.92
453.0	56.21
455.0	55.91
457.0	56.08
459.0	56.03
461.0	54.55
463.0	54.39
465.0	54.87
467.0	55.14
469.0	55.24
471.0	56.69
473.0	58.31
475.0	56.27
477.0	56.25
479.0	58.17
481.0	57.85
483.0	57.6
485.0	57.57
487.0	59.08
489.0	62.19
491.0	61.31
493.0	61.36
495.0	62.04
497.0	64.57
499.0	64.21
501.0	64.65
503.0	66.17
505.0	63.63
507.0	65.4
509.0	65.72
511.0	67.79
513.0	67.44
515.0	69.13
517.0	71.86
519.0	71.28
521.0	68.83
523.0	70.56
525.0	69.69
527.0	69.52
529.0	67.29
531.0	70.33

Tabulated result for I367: 2.41 Hz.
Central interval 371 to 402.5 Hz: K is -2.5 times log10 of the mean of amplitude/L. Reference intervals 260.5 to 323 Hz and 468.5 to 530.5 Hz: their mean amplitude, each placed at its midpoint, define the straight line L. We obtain 0.04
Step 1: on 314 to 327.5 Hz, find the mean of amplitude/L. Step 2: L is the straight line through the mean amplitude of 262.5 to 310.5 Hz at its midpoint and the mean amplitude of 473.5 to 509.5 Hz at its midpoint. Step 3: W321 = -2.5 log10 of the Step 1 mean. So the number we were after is 0.11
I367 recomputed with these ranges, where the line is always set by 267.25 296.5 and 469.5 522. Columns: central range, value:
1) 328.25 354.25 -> 3.0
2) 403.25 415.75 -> -1.5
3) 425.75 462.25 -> 1.9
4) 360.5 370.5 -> 1.5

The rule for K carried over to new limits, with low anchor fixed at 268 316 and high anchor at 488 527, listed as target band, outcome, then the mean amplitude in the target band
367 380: 0.13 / 52.5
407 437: -0.03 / 63.2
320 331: 0.13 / 50.3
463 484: 0.14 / 56.5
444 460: 0.10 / 57.5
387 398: 0.04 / 57.9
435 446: 0.08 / 58.5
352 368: 0.18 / 49.3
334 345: 0.11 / 51.8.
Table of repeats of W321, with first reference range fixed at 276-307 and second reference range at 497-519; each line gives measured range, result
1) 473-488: 0.14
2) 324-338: 0.13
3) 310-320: 0.10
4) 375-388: 0.12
